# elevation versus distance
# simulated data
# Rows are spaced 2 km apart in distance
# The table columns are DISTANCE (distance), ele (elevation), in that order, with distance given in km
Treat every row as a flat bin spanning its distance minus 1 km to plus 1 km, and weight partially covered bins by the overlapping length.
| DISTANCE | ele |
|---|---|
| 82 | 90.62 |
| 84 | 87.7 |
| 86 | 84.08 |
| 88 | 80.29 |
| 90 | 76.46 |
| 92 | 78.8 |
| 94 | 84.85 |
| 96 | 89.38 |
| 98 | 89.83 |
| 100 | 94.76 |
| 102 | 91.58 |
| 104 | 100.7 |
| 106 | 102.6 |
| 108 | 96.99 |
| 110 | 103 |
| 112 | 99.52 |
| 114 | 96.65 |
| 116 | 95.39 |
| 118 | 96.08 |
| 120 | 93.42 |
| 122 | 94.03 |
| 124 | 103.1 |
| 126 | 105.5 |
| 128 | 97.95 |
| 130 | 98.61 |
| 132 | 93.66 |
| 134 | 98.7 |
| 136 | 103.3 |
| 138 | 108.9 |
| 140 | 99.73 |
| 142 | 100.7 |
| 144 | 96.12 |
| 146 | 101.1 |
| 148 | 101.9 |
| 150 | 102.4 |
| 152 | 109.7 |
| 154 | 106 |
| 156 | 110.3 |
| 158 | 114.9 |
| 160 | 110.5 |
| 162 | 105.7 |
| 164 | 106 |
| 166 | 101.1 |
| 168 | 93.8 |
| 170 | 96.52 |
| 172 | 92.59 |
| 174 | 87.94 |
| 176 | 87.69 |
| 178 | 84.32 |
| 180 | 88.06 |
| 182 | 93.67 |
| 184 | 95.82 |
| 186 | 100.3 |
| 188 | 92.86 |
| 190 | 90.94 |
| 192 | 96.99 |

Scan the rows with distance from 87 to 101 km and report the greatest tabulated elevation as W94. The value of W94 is 94.76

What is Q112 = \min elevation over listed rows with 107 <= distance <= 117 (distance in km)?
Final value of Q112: 95.39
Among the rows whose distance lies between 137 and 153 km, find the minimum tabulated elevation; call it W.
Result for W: 96.12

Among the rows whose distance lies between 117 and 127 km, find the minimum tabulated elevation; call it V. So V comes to 93.42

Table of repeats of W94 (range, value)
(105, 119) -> 103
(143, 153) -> 109.7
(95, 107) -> 102.6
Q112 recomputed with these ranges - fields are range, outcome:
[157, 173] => 92.59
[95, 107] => 89.38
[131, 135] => 93.66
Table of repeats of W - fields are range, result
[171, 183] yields 84.32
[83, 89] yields 80.29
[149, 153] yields 102.4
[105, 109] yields 96.99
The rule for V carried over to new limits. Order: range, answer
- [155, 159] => 110.3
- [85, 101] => 76.46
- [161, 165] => 105.7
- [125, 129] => 97.95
